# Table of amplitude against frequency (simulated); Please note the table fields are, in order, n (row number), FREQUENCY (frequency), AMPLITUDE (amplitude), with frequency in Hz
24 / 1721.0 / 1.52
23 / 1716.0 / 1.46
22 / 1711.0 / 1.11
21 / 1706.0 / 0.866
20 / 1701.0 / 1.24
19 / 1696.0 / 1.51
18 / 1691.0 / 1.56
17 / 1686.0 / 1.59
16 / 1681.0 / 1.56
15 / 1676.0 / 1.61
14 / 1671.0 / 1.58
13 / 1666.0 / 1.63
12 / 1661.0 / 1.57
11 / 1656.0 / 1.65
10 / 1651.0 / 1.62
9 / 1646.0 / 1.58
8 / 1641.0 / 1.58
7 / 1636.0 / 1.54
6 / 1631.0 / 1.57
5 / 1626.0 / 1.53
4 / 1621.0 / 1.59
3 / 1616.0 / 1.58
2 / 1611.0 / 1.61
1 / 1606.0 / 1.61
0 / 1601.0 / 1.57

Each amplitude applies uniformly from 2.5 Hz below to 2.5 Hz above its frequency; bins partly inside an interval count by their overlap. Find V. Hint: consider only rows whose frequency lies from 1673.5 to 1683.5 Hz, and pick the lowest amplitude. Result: 1.56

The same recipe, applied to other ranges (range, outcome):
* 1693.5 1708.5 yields 0.866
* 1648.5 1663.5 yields 1.57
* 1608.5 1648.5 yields 1.53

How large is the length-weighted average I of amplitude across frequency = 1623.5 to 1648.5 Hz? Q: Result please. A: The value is 1.56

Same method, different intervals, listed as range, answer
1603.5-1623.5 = 1.6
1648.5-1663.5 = 1.61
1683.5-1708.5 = 1.35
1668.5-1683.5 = 1.58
